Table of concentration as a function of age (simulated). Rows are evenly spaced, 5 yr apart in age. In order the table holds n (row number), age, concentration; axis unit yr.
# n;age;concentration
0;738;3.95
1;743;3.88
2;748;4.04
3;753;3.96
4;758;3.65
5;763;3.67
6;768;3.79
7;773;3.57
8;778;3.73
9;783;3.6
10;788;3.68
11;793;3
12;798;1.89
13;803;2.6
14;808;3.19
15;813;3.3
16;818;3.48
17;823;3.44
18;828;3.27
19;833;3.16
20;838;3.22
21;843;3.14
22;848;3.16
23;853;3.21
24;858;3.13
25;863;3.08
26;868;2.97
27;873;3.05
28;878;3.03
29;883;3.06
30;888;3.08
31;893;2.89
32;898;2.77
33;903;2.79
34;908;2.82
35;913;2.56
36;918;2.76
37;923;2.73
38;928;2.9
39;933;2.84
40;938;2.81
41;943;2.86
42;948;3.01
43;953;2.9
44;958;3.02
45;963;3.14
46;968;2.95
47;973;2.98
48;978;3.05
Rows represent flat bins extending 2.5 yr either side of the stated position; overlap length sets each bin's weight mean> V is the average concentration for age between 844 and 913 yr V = 2.99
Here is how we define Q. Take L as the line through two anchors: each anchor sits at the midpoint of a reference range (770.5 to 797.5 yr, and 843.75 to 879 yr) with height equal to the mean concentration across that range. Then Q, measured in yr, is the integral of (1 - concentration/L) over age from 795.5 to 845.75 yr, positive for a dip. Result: 2.8 yr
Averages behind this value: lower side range 3.4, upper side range 3.1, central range 3.07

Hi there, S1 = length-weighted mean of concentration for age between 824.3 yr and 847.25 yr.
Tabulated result 3.21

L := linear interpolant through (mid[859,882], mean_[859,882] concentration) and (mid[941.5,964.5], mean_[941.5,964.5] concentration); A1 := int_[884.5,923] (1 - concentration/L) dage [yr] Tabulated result 2.6 yr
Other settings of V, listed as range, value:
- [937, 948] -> 2.88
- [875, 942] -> 2.85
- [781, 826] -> 3.13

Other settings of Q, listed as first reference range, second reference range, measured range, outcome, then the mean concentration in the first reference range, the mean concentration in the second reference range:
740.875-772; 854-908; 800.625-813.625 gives 1.8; 3.82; 2.98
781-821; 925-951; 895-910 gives 0.7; 3.09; 2.88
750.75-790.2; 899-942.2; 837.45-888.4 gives 0.6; 3.7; 2.78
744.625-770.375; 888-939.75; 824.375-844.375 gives 0.6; 3.82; 2.8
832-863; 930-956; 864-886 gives 0.4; 3.16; 2.89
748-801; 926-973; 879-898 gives 0.9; 3.47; 2.94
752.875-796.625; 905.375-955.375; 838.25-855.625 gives 0.2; 3.57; 2.82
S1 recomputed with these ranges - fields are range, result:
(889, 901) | 2.86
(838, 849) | 3.16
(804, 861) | 3.23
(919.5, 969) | 2.91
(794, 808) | 2.49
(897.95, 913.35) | 2.75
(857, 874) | 3.05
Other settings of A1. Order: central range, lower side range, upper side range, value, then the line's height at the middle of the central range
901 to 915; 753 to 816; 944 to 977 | 1.7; 3.1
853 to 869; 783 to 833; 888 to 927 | -0.8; 2.94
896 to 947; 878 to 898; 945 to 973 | 3.4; 2.99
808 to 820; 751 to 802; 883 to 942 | -0.3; 3.26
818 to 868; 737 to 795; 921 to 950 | 1.8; 3.32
